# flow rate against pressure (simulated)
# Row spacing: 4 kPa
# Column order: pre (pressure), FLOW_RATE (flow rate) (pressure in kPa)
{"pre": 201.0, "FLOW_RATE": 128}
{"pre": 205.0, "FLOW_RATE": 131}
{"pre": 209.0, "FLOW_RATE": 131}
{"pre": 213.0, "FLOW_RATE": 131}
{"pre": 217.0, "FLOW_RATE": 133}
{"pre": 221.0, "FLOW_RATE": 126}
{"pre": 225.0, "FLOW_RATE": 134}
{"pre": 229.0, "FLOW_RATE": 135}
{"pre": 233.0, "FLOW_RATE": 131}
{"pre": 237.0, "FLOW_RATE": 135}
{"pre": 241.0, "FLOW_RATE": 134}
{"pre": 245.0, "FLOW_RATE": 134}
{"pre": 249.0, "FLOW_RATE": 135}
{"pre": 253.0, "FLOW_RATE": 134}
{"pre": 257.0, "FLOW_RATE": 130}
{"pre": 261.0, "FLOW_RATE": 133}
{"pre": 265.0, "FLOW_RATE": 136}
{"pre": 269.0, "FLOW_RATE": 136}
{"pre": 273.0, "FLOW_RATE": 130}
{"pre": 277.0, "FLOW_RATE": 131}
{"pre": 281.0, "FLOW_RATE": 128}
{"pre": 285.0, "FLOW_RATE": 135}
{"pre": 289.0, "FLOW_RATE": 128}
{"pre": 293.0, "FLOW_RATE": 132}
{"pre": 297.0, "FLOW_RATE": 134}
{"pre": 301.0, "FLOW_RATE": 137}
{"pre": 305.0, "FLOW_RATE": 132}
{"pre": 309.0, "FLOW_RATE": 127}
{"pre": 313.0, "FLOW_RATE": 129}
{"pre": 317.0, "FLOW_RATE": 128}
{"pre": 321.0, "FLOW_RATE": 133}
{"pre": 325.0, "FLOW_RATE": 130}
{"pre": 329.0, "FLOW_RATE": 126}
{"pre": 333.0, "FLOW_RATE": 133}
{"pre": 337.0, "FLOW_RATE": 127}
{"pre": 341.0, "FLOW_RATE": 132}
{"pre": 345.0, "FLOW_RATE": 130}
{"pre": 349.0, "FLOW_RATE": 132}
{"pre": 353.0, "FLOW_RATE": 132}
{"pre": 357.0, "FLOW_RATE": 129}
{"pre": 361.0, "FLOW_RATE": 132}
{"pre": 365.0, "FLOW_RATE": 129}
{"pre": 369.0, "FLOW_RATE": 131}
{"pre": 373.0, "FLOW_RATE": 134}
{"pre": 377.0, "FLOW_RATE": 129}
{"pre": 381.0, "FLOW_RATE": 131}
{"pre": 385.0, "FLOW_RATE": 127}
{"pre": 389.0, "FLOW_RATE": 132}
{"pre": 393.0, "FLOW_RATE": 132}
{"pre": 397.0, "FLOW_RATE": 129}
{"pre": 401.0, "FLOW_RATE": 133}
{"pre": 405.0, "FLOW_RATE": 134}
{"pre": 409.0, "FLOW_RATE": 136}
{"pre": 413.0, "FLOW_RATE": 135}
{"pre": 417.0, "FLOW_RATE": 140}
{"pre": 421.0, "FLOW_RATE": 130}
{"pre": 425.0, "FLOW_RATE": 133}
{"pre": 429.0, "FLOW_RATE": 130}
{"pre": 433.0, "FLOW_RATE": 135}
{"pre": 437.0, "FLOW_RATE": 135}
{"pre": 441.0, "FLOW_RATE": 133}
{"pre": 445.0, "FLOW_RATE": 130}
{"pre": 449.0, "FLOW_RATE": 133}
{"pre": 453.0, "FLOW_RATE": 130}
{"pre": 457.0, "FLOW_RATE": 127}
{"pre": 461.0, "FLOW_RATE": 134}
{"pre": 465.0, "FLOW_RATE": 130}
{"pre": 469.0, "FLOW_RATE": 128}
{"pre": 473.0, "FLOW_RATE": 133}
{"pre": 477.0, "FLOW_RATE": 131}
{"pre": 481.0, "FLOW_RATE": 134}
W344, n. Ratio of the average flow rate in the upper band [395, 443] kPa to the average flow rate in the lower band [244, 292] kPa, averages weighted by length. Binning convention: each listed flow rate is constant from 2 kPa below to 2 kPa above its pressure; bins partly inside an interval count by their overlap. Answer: 1.01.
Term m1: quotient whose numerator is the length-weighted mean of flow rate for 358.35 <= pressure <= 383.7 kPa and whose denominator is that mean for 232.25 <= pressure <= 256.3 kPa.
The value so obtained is 0.98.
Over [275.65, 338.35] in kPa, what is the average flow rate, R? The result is 131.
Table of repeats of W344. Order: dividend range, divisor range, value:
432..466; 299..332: 1.01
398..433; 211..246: 1.01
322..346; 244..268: 0.97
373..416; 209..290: 1.00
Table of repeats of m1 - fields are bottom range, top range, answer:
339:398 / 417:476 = 1.01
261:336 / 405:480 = 1.01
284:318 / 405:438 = 1.02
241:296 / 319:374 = 0.99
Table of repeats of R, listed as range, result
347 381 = 131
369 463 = 132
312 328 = 130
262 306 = 133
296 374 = 131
